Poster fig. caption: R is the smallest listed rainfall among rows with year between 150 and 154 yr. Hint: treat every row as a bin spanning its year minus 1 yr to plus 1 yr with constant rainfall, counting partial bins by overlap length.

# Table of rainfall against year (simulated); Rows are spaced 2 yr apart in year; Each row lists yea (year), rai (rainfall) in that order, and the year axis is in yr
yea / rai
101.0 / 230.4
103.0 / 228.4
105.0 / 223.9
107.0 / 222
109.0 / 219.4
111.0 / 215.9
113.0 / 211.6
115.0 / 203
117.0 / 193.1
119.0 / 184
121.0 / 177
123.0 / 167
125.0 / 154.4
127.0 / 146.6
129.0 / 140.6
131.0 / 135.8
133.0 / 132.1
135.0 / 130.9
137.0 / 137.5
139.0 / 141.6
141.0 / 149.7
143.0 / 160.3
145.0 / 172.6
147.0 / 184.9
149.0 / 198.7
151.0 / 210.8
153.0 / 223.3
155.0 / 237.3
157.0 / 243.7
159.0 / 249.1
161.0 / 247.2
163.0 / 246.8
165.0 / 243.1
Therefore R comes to 210.8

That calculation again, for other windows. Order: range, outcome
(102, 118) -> 193.1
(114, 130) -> 140.6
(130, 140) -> 130.9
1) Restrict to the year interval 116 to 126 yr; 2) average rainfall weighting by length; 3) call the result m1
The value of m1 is 175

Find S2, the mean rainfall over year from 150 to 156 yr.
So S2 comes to 224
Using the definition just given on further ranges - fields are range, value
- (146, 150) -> 192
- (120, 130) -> 157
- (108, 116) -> 212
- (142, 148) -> 173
